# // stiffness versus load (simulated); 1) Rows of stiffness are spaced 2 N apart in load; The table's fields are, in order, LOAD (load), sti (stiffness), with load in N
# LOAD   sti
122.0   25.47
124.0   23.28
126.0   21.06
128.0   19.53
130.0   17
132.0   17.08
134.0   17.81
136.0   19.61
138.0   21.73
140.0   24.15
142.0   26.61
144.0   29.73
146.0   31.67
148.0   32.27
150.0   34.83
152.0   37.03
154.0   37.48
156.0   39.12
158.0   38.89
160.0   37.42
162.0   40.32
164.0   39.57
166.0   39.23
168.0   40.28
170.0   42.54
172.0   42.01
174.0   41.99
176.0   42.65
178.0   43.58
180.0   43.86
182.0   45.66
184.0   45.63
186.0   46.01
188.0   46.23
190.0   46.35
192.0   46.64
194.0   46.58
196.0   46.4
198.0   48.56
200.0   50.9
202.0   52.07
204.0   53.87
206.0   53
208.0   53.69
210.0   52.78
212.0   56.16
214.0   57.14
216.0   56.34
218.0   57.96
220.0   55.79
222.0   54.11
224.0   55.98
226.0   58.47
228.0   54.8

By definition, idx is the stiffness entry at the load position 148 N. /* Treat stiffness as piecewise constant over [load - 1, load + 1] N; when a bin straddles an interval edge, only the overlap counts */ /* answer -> 32.27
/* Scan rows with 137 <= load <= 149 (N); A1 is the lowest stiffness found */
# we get 21.73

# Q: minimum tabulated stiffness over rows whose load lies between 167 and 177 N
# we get 40.28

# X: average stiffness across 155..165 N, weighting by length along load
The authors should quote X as 39.1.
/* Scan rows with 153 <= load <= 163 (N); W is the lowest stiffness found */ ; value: 37.42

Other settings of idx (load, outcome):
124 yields 23.28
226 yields 58.47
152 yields 37.03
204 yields 53.87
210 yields 52.78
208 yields 53.69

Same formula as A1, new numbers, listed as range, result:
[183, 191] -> 45.63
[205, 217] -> 52.78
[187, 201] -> 46.23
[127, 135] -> 17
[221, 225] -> 54.11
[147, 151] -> 32.27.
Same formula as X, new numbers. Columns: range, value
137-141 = 22.9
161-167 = 39.7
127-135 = 17.9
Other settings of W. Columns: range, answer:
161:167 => 39.23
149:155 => 34.83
